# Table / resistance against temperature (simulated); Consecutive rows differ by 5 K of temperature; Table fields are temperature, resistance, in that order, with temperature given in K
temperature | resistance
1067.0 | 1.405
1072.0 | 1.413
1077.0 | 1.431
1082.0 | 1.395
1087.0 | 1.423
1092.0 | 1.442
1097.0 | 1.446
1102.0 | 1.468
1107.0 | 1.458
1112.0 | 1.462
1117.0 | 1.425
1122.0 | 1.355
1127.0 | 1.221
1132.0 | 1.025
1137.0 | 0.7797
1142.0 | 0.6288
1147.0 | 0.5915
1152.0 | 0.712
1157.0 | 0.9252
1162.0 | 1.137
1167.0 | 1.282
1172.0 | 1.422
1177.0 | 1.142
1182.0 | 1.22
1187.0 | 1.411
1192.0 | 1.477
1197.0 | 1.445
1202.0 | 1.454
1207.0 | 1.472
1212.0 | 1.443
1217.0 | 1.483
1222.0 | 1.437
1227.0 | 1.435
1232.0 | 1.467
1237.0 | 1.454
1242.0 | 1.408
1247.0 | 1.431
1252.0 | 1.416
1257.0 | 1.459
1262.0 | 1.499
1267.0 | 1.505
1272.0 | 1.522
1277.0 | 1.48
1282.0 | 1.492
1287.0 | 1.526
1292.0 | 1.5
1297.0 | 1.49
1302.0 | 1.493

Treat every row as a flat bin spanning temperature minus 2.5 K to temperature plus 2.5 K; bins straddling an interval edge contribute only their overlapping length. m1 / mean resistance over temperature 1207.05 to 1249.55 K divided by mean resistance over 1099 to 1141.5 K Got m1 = 1.16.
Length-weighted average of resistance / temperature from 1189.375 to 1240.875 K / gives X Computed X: 1.46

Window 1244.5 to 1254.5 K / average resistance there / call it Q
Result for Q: 1.42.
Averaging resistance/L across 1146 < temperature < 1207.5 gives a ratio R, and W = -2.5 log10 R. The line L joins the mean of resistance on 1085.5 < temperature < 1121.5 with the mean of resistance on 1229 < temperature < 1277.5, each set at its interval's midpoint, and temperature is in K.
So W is 0.20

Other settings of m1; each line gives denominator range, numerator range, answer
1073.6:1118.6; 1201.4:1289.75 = 1.02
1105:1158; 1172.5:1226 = 1.33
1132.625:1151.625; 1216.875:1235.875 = 2.05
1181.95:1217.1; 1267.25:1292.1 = 1.05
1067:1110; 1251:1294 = 1.04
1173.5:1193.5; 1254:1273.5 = 1.14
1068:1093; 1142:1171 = 0.65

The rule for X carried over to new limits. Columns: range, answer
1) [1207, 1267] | 1.45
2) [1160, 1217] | 1.36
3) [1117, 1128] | 1.33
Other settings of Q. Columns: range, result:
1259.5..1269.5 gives 1.5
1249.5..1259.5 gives 1.44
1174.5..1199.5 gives 1.34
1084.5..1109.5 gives 1.45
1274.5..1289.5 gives 1.5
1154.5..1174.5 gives 1.19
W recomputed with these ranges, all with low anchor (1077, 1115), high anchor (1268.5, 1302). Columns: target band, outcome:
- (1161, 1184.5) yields 0.18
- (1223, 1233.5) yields 0.03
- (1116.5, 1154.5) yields 0.47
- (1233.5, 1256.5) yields 0.04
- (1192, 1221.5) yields 0.01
